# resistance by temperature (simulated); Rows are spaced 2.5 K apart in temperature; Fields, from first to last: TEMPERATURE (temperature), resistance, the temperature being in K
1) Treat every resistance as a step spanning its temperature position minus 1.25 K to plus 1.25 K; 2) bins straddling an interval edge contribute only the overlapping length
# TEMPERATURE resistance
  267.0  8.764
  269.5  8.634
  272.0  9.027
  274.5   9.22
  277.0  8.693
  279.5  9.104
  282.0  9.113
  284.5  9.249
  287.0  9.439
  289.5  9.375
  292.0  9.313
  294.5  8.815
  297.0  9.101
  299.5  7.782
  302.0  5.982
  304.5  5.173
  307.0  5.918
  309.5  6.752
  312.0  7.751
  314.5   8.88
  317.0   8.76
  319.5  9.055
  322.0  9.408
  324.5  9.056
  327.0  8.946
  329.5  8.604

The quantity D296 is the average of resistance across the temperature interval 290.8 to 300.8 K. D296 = 8.74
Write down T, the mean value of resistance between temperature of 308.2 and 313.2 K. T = 7.23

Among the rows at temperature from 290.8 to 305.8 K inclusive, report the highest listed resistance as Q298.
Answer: 9.313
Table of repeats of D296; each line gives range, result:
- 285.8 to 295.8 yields 9.23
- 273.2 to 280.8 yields 9.01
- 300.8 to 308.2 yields 5.69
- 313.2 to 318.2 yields 8.81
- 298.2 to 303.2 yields 6.91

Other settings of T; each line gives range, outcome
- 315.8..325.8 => 9.07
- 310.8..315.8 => 8.33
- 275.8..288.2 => 9.12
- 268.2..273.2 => 8.83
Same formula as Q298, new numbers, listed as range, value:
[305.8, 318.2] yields 8.88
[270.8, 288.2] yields 9.439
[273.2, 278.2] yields 9.22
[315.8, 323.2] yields 9.408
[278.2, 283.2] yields 9.113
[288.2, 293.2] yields 9.375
